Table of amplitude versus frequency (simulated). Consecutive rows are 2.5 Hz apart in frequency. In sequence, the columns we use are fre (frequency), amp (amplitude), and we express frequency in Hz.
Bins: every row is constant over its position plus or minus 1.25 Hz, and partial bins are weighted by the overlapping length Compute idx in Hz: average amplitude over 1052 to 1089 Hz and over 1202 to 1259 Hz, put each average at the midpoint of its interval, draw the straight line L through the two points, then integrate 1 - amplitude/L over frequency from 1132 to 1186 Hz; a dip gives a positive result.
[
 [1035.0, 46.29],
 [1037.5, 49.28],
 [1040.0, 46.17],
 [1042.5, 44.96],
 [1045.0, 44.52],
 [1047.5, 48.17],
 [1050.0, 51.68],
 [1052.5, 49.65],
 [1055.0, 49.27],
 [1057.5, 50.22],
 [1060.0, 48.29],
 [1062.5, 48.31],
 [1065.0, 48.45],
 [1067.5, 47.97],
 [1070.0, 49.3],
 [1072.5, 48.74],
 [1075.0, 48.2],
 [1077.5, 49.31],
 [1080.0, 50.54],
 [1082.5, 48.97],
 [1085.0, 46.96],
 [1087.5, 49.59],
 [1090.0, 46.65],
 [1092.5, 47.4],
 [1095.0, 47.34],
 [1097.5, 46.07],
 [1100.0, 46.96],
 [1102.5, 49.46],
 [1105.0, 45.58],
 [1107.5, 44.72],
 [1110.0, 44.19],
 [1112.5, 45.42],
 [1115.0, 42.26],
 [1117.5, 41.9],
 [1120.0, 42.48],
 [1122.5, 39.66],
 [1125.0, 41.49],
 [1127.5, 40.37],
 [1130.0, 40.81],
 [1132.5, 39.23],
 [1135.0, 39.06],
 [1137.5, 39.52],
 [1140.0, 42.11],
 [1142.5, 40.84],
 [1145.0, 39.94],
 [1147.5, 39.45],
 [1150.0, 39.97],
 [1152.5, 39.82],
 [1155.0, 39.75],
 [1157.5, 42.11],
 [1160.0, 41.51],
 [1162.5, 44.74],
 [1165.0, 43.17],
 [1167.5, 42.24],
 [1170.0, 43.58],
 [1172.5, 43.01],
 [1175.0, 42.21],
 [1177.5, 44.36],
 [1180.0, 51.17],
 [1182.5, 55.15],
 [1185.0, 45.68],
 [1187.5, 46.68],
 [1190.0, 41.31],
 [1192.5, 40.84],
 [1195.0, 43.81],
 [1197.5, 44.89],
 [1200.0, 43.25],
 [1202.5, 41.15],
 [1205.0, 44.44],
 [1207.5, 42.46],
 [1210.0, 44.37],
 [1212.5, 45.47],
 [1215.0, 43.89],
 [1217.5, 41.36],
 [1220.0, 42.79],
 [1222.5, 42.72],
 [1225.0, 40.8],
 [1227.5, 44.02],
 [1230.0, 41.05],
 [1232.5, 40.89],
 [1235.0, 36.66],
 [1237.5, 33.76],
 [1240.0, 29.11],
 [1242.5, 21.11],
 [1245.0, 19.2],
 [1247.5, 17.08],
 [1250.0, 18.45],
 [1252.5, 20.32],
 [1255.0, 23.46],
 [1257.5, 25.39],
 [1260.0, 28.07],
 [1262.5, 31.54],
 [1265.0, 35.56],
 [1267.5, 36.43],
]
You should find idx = -2.4 Hz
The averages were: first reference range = 48.9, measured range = 42.7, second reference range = 34.7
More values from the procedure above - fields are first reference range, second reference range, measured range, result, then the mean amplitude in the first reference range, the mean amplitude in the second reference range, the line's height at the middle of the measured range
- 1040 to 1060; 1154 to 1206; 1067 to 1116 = -0.4 Hz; 48.2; 44.1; 46.9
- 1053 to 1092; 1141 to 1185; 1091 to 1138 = 2.8 Hz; 48.7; 43.2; 46.1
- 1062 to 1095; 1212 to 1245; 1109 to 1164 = 3.9 Hz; 48.5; 37.8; 44.4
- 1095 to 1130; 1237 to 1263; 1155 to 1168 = -2.0 Hz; 43.9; 23.8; 36.8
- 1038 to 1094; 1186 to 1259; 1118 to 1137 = 1.4 Hz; 48.3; 36.6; 43.7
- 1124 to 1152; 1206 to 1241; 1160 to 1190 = -3.6 Hz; 40.2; 40.8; 40.5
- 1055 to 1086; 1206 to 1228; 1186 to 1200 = 0.2 Hz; 48.8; 43.1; 44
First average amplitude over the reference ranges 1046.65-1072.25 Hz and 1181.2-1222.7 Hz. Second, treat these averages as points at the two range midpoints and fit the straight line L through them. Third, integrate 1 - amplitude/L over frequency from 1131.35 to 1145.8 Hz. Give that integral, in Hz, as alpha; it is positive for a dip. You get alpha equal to 1.9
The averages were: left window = 49.1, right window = 44.2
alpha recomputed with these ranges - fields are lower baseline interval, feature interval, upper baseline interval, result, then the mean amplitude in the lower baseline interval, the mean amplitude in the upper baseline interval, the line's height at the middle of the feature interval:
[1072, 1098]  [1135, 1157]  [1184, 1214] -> 2.7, 48.2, 43.7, 45.8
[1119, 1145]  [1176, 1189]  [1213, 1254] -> -4.0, 40.5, 33.5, 37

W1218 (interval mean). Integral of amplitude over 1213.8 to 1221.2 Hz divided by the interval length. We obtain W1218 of 42.7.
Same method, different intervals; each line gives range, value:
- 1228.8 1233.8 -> 40.9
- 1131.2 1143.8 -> 40.2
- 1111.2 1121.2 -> 43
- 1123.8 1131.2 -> 40.9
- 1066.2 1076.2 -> 48.6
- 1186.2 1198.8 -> 43.5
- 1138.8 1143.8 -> 41.5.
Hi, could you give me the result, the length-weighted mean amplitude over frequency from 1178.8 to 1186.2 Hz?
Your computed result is 50.7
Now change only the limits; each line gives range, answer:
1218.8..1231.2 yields 42.3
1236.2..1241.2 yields 31.5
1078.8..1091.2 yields 48.5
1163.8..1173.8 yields 43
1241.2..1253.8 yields 19.3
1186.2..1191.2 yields 44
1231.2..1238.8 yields 37.1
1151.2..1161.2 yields 40.8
